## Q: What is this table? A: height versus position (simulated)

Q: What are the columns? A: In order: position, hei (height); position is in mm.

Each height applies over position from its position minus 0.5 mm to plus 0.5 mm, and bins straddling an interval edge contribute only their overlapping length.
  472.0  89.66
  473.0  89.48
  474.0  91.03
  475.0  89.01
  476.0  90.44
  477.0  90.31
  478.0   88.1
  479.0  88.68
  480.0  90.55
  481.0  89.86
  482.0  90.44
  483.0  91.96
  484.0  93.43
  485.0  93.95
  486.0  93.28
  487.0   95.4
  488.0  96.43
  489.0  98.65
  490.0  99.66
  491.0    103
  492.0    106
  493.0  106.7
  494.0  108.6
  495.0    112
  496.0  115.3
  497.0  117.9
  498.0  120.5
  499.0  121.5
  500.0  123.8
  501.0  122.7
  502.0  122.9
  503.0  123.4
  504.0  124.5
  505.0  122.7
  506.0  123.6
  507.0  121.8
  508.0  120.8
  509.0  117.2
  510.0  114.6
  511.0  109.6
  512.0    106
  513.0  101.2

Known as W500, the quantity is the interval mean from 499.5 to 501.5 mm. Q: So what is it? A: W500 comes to 123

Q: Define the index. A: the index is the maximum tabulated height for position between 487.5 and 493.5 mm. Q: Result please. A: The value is 106.7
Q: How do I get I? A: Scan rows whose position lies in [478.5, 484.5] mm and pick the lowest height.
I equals 88.68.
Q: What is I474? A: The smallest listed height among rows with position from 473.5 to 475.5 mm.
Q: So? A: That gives 89.01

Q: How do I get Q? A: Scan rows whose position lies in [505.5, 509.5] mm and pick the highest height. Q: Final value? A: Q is 123.6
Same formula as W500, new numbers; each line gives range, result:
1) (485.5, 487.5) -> 94.3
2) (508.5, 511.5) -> 114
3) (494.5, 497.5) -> 115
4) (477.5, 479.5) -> 88.4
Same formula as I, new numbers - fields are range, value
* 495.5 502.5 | 115.3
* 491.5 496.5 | 106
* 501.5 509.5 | 117.2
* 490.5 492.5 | 103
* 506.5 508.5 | 120.8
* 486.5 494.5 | 95.4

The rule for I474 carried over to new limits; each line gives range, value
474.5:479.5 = 88.1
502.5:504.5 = 123.4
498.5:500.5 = 121.5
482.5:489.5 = 91.96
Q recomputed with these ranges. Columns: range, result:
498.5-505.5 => 124.5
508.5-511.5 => 117.2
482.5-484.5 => 93.43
